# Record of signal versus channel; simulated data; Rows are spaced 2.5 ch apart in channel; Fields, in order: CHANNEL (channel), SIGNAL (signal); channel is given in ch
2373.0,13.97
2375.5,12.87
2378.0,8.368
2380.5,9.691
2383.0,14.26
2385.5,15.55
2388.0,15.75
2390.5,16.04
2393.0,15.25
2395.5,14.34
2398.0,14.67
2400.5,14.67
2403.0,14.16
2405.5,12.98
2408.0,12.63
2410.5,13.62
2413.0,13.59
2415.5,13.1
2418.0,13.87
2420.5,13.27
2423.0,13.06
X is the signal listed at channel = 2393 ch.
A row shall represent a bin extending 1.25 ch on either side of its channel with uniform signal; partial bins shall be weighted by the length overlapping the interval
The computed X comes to 15.25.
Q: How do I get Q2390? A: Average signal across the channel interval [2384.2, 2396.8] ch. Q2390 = 15.4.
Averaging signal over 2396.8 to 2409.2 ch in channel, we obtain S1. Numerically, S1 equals 13.8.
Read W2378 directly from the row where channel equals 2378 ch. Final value 8.368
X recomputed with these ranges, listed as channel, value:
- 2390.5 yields 16.04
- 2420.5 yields 13.27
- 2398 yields 14.67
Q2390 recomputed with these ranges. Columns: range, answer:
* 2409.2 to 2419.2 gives 13.5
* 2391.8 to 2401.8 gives 14.7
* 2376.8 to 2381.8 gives 9.09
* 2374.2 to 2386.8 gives 12.2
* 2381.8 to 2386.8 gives 14.9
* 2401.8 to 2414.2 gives 13.4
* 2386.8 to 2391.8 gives 15.9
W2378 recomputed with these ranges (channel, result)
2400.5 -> 14.67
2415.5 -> 13.1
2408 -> 12.63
